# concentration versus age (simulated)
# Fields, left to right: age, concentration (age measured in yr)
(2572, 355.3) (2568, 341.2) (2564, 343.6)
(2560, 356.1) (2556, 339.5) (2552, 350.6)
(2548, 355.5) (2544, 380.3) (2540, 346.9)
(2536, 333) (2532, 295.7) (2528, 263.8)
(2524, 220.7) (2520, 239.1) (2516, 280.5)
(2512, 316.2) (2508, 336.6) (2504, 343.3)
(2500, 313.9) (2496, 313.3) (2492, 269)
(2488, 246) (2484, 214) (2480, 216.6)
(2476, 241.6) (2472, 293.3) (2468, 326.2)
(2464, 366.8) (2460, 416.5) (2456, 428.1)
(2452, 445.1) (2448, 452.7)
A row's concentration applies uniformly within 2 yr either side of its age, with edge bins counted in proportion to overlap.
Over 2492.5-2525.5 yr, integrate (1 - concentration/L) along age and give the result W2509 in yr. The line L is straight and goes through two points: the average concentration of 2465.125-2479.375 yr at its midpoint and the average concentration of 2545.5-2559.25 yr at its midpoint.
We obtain 1.97 yr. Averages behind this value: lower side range 285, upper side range 350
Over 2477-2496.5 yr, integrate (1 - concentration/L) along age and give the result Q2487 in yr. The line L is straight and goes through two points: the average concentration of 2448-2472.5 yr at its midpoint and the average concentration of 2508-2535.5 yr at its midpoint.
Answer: 5.4 yr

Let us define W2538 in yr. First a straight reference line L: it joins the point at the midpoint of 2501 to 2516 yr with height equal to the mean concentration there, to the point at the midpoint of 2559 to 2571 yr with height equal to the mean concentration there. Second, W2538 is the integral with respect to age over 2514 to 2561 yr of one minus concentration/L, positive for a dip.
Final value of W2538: 3.33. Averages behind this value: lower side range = 324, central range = 313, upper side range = 347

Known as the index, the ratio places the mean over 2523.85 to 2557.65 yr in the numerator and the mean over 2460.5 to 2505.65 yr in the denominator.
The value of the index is 1.1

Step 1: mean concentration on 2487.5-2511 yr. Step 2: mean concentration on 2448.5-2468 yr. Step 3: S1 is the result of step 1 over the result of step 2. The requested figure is 0.8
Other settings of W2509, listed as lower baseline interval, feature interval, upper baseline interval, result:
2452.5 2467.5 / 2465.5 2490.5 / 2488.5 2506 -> 6.79 yr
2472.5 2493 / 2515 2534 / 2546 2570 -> 2.59 yr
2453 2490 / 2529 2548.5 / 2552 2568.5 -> 0.01 yr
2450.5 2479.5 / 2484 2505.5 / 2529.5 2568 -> 3.69 yr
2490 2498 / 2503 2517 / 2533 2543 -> -0.54 yr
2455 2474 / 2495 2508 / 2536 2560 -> 1.17 yr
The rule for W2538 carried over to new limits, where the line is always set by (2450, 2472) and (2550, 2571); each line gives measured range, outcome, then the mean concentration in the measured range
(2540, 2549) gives -0.3 yr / 365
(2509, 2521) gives 2.6 yr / 287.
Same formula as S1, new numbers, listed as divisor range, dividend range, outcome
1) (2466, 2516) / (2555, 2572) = 1.21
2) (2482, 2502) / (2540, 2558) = 1.31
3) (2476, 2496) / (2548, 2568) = 1.42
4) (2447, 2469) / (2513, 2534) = 0.64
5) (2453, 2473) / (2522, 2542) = 0.78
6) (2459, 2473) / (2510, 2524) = 0.77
